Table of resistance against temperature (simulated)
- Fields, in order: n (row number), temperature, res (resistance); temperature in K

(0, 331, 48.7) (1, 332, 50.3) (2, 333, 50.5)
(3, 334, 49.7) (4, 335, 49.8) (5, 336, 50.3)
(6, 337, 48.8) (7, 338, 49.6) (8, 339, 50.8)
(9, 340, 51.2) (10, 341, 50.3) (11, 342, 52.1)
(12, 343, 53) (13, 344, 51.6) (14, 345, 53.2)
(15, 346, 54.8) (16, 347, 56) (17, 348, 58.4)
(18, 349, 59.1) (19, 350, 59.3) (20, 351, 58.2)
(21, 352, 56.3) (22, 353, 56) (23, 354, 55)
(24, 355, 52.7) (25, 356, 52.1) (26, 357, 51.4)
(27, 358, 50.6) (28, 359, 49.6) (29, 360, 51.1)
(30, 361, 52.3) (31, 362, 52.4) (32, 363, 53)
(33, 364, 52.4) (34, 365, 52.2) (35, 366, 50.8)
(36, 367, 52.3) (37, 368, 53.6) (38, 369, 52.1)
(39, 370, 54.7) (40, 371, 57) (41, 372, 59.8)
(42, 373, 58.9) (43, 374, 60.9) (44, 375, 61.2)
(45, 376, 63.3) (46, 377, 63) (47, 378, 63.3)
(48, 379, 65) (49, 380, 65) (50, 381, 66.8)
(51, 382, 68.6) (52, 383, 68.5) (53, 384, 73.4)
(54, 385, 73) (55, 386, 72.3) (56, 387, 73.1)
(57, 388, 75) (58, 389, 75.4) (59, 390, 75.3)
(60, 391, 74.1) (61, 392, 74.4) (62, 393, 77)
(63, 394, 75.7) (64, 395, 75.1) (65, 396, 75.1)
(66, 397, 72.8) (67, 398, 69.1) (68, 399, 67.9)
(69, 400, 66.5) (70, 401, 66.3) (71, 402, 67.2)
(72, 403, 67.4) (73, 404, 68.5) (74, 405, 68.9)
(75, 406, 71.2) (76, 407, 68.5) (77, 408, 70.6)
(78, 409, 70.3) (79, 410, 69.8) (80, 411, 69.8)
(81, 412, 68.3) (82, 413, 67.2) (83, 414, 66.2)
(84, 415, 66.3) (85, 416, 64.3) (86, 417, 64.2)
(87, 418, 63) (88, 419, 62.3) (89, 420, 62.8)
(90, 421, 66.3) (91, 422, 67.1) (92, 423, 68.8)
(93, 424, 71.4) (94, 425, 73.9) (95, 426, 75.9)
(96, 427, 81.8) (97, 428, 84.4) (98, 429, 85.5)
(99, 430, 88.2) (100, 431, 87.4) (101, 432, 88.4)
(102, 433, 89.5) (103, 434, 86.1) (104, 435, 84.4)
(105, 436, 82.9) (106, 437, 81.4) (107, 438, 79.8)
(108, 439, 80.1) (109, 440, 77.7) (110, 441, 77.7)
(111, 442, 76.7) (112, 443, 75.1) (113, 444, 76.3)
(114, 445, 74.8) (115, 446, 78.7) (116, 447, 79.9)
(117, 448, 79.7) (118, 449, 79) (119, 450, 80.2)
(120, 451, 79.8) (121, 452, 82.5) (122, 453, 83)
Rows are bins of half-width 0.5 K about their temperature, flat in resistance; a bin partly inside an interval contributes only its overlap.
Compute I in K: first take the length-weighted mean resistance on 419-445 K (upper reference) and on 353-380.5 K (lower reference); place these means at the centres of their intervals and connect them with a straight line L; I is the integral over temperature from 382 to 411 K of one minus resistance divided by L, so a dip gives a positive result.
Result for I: -2.4 K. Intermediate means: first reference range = 55.8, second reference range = 78.4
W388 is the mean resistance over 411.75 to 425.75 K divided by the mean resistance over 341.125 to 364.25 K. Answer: 1.24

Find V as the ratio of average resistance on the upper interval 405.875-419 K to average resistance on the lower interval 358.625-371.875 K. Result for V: 1.28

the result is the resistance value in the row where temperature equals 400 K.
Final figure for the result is 66.5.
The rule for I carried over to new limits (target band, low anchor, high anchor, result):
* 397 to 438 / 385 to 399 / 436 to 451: 1.9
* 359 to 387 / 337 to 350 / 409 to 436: 0.6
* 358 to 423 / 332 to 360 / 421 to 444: 1.6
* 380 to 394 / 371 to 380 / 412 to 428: -2.0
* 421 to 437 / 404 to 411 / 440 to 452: -1.3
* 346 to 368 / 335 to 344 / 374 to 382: 1.1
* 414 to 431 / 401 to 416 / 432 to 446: 0.5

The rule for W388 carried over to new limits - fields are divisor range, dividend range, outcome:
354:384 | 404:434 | 1.27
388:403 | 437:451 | 1.08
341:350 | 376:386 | 1.23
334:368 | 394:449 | 1.40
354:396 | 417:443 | 1.24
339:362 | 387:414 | 1.32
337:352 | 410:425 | 1.23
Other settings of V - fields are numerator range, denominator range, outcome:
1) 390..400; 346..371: 1.36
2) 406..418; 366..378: 1.17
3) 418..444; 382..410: 1.09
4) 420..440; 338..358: 1.47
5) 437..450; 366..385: 1.27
